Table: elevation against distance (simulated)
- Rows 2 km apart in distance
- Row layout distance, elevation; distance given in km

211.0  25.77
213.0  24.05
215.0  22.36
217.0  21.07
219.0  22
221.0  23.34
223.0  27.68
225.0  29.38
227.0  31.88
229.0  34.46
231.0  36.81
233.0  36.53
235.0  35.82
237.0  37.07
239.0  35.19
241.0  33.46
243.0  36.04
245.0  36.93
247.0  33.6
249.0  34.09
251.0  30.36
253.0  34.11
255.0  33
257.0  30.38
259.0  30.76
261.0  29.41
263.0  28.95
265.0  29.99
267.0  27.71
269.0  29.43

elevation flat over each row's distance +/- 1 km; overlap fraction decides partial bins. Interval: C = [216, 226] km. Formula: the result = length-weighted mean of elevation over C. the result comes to 24.7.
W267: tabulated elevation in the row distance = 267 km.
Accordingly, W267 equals 27.71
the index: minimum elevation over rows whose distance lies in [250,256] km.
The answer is 30.36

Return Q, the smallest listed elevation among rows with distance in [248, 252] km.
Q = 30.36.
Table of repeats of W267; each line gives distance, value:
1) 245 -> 36.93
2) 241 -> 33.46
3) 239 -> 35.19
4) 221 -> 23.34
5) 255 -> 33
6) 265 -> 29.99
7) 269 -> 29.43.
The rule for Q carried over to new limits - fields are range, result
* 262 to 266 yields 28.95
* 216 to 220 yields 21.07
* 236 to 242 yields 33.46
